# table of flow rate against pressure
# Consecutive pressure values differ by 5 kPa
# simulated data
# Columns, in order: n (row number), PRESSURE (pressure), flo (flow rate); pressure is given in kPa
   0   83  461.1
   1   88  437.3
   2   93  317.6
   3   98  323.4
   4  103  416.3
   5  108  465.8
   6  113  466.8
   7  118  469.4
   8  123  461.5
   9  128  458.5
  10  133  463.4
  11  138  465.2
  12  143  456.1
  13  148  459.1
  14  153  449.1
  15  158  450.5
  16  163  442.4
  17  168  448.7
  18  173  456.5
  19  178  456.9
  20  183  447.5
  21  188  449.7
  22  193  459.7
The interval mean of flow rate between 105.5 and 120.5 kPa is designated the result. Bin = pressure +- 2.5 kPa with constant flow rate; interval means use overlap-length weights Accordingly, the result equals 467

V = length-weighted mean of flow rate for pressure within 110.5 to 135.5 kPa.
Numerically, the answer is 464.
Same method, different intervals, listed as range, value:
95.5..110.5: 402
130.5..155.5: 459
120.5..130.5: 460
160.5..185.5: 450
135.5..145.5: 461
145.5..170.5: 450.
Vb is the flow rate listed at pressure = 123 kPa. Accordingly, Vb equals 461.5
